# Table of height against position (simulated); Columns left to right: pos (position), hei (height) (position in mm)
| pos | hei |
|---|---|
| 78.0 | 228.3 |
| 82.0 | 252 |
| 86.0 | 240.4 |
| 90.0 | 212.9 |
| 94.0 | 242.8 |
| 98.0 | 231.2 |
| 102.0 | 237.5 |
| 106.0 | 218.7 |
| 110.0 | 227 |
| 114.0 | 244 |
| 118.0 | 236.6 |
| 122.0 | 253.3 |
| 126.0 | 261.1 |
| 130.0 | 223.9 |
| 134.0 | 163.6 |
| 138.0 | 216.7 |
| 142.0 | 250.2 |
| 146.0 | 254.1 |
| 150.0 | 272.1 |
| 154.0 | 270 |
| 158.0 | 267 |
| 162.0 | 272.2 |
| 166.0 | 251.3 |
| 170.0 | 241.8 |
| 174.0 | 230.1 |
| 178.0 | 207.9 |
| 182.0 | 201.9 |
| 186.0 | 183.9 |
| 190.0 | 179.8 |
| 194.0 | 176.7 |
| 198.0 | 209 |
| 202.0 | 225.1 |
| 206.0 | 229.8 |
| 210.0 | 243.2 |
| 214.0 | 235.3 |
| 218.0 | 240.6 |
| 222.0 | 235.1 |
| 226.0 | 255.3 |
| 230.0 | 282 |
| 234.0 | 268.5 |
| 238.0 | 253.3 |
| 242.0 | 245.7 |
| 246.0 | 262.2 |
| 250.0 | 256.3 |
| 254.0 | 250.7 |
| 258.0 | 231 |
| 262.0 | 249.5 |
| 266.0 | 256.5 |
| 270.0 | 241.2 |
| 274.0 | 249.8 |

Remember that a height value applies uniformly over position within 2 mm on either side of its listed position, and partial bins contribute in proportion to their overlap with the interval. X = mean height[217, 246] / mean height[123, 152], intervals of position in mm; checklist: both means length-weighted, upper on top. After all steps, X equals 1.1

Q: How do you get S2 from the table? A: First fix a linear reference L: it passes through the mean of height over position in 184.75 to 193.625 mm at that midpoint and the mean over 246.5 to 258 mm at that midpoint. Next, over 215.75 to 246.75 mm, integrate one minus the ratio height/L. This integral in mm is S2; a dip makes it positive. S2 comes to -3.8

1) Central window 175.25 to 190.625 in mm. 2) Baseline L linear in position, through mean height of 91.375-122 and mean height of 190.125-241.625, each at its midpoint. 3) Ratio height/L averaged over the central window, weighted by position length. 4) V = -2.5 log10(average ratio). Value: 0.20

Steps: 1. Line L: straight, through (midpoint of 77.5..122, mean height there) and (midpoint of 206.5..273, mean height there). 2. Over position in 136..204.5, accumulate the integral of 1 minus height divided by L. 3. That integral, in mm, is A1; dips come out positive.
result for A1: 3.46 mm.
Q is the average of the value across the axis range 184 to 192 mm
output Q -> 182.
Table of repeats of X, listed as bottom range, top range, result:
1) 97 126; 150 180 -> 1.05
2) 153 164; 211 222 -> 0.88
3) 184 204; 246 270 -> 1.28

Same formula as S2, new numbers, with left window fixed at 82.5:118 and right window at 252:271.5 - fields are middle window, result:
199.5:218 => 0.6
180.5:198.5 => 3.9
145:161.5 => -2.1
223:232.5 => -0.9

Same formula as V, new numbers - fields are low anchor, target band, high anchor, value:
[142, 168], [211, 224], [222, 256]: 0.10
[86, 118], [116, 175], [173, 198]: -0.15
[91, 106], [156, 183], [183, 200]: -0.20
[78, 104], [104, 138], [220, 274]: 0.05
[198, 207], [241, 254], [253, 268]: -0.06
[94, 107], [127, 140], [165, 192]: 0.09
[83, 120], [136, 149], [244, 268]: -0.02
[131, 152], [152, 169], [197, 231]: -0.13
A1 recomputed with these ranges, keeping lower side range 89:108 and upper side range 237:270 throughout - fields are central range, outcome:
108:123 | -0.5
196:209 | 1.1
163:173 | -0.4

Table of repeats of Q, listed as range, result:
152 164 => 270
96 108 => 229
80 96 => 237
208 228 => 242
